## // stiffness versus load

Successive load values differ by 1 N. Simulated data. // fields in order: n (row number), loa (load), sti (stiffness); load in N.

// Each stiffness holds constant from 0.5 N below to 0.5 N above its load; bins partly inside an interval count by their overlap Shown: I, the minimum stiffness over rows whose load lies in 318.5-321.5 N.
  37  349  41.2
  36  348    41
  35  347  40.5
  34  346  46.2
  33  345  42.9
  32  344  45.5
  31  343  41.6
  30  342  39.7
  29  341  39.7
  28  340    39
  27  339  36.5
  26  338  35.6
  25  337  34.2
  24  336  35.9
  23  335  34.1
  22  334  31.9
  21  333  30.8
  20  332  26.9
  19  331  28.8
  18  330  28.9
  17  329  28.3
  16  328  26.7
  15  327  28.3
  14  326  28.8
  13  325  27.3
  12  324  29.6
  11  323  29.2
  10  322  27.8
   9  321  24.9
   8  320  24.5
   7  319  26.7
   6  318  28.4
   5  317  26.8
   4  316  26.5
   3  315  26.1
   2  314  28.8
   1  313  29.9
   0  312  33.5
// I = 24.5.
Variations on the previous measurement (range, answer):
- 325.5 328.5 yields 26.7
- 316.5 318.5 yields 26.8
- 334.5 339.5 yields 34.1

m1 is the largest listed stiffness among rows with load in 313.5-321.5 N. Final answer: 28.8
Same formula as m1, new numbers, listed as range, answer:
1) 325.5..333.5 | 30.8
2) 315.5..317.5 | 26.8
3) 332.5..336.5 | 35.9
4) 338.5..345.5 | 45.5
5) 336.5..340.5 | 39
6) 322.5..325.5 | 29.6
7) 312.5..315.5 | 29.9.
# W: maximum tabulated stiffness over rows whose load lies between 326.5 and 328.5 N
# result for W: 28.3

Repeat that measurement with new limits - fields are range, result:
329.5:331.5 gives 28.9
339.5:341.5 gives 39.7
